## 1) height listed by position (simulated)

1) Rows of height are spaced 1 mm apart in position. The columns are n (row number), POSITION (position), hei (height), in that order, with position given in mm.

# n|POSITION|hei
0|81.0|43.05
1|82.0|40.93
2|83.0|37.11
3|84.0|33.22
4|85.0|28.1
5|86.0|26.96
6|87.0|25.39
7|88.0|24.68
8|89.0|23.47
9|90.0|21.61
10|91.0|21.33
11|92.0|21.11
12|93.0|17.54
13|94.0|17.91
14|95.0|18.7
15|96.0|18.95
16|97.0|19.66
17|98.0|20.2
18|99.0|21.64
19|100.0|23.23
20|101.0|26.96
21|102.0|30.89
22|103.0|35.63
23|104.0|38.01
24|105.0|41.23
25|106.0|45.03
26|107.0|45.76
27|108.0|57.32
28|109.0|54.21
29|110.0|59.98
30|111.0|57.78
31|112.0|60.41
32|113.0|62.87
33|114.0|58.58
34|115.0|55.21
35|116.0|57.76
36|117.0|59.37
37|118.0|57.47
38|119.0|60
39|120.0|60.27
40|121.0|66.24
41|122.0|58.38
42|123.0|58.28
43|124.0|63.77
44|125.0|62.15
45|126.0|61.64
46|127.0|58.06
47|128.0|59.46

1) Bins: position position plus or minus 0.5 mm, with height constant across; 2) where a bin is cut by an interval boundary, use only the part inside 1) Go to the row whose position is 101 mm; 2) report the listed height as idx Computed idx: 26.96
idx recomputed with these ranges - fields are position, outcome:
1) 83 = 37.11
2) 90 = 21.61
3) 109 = 54.21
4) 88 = 24.68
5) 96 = 18.95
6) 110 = 59.98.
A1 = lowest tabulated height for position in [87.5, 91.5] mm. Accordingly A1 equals 21.33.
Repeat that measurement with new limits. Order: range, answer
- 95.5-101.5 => 18.95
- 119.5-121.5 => 60.27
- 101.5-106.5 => 30.89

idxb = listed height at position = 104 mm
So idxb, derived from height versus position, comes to 38.01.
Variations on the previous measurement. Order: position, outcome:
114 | 58.58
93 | 17.54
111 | 57.78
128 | 59.46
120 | 60.27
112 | 60.41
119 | 60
